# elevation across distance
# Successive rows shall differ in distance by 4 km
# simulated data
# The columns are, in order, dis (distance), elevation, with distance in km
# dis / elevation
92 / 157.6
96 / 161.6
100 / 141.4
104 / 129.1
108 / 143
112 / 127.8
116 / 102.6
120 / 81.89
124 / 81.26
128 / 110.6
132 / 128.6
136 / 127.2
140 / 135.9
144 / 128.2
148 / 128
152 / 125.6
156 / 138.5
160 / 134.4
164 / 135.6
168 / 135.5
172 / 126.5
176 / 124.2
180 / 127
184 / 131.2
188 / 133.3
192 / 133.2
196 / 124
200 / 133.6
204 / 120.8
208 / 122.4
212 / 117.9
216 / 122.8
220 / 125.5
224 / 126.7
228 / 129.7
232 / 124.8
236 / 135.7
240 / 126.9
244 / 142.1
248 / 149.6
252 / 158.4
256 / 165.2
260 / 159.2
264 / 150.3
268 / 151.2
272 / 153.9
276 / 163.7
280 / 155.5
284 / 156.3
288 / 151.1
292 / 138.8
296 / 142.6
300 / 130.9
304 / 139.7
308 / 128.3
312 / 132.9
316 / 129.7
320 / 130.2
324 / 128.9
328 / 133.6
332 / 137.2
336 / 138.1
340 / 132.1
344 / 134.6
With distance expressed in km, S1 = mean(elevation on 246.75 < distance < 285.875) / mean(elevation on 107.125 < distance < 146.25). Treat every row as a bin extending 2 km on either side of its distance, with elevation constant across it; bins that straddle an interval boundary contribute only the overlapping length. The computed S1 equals 1.3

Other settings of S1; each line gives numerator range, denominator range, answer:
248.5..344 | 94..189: 1.14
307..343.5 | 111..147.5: 1.16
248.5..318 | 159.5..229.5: 1.15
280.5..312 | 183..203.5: 1.08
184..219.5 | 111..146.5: 1.11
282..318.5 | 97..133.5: 1.18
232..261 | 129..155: 1.14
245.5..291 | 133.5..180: 1.19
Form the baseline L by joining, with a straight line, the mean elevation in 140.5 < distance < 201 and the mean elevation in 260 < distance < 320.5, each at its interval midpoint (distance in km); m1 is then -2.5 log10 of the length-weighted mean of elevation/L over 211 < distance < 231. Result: 0.10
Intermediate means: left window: 131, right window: 145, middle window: 125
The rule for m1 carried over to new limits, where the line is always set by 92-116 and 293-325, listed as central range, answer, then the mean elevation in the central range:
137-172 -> 0.042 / 132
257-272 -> -0.150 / 154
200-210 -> 0.101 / 124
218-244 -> 0.050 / 129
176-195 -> 0.053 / 130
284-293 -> -0.111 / 148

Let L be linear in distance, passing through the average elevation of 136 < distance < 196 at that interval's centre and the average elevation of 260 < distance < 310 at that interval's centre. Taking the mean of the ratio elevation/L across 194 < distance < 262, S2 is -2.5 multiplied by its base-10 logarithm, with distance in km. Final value 0.04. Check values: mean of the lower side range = 131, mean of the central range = 134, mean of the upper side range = 147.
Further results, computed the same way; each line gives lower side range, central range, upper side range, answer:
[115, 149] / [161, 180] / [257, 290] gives -0.045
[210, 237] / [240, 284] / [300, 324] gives -0.195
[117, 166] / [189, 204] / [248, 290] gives 0.056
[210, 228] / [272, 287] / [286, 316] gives -0.177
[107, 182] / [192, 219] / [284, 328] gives 0.031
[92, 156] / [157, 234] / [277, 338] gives 0.019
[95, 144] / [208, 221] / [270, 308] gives 0.119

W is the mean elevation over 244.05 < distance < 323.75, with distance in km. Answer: 146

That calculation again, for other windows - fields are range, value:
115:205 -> 124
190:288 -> 140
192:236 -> 126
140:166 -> 132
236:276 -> 151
